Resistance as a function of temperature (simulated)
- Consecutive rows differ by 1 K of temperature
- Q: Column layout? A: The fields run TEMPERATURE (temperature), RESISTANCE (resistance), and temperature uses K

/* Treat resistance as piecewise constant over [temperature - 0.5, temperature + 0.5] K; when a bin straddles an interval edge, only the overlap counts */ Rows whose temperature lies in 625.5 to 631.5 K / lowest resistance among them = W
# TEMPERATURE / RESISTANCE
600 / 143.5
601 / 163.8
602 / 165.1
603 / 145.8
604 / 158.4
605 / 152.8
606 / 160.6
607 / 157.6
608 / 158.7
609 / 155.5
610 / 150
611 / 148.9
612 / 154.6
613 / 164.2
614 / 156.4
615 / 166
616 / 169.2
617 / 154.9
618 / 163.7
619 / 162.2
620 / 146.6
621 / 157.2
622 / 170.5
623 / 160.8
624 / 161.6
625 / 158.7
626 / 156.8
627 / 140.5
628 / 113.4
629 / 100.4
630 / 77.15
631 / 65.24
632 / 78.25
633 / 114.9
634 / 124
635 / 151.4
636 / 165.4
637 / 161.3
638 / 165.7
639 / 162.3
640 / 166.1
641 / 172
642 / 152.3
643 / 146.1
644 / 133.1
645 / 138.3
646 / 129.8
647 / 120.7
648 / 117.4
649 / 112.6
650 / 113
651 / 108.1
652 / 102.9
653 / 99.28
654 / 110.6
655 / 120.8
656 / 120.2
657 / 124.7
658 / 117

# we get 65.24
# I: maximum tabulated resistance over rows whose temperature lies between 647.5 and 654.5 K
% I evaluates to 117.4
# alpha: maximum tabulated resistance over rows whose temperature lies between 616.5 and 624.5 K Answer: 170.5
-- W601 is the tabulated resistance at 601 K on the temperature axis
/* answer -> 163.8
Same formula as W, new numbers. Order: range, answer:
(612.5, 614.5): 156.4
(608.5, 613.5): 148.9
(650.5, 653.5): 99.28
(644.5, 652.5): 102.9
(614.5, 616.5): 166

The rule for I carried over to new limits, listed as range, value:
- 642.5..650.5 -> 146.1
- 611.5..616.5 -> 169.2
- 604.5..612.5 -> 160.6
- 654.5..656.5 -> 120.8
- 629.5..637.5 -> 165.4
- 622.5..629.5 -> 161.6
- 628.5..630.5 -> 100.4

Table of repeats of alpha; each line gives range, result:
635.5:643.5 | 172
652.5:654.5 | 110.6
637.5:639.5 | 165.7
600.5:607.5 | 165.1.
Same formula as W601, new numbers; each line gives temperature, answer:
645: 138.3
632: 78.25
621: 157.2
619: 162.2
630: 77.15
